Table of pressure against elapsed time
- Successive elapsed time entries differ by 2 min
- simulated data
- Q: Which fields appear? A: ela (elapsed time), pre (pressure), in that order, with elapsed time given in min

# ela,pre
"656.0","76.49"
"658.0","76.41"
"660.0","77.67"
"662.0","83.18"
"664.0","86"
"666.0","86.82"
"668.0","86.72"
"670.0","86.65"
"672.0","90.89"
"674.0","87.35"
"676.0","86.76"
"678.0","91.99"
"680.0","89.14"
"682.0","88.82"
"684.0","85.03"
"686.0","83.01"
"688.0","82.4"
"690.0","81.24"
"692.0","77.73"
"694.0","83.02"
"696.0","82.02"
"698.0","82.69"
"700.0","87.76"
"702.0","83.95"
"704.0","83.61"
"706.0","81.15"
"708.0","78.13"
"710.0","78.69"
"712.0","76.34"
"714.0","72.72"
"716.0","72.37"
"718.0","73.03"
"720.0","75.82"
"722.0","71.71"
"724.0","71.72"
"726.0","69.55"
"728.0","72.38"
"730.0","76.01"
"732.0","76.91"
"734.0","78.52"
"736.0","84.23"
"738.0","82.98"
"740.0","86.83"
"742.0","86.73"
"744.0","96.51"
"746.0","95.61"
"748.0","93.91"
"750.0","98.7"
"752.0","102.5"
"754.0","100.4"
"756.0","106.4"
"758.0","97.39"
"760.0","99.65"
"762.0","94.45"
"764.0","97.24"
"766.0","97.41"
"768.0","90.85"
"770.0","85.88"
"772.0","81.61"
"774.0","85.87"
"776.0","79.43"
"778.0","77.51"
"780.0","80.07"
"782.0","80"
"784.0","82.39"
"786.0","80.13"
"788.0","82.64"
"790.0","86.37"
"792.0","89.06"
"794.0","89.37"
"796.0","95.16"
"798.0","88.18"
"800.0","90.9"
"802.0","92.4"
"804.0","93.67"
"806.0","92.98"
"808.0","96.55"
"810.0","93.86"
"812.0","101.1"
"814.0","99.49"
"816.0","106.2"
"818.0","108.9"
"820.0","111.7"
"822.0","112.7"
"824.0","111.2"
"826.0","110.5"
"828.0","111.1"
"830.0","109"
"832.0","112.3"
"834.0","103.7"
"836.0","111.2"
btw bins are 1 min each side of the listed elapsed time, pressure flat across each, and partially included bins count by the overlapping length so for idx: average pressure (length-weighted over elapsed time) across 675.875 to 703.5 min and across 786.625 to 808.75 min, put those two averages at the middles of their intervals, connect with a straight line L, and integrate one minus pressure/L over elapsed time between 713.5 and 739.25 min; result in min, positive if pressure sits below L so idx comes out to 3.33 min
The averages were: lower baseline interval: 84.6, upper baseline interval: 90.4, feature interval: 75.4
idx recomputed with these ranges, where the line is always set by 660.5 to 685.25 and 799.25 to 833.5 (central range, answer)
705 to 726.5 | 4.02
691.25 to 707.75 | 1.39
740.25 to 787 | 3.09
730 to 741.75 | 1.57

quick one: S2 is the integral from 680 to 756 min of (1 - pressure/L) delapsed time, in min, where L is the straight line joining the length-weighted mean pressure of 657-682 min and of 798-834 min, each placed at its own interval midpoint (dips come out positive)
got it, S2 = 7.1 min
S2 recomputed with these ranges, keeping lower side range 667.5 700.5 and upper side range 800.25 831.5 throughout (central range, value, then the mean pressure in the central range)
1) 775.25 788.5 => 2.5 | 80.2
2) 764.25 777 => 1.3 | 87.5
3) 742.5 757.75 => -0.7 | 98.7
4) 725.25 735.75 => 1.9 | 75.5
